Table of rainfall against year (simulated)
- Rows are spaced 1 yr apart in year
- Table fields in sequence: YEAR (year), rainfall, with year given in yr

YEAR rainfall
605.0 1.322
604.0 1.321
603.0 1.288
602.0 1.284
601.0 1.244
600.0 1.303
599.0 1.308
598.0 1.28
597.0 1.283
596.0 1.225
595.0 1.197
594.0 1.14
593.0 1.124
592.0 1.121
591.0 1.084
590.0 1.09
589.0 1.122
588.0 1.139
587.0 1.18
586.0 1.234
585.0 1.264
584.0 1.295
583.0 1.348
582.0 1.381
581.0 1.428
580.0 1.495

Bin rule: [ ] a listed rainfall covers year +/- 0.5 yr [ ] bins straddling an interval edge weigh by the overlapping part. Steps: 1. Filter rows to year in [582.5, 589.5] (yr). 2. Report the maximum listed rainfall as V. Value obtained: 1.348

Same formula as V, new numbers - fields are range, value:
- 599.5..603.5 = 1.303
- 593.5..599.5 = 1.308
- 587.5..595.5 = 1.197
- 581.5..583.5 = 1.381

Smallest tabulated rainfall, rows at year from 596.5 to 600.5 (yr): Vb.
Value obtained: 1.28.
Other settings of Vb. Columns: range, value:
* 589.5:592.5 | 1.084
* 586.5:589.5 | 1.122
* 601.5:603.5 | 1.284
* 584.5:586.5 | 1.234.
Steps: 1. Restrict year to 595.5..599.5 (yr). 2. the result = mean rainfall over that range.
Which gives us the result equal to 1.27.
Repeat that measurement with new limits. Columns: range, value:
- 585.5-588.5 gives 1.18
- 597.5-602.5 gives 1.28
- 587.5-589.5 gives 1.13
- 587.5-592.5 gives 1.11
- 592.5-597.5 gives 1.19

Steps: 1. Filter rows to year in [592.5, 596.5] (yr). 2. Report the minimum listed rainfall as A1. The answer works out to 1.124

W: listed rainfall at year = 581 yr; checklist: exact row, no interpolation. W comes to 1.428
